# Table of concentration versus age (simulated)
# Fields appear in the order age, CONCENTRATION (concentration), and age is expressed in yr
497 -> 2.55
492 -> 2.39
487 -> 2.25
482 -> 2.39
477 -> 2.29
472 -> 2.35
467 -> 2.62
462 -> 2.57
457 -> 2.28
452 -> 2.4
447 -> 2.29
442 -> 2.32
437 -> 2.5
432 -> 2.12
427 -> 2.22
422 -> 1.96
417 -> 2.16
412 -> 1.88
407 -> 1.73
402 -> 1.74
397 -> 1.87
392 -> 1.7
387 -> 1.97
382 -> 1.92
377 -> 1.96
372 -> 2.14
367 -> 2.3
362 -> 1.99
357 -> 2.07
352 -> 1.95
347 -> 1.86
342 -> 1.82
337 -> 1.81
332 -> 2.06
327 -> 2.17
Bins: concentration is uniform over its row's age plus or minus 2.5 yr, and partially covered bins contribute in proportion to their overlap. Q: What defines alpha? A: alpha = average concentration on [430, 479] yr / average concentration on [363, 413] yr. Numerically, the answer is 1.2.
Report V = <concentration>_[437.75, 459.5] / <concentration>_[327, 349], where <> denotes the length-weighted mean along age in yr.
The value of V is 1.2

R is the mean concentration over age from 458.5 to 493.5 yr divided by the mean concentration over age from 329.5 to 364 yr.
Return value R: 1.2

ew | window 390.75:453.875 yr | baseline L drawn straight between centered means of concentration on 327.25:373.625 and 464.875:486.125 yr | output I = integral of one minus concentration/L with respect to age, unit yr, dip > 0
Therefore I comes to 4.6 yr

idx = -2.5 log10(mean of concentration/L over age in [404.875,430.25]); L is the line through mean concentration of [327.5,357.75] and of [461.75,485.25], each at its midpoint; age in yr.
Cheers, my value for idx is 0.11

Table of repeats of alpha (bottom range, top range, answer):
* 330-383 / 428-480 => 1.19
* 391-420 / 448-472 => 1.32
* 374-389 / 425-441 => 1.17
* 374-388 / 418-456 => 1.15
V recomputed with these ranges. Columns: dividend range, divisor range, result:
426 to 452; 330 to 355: 1.21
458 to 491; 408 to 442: 1.13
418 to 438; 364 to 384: 1.04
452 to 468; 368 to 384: 1.21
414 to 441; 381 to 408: 1.20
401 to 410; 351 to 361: 0.86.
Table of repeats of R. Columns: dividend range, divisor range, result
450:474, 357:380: 1.17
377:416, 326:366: 0.94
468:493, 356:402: 1.19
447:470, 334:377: 1.23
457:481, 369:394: 1.25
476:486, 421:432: 1.10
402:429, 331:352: 1.04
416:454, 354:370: 1.06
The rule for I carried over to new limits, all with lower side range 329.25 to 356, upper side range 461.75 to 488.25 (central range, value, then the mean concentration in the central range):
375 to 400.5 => 2.5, 1.88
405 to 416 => 1.6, 1.86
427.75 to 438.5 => -0.1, 2.28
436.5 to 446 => -0.4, 2.37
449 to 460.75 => -0.2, 2.36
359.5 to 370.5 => -0.8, 2.14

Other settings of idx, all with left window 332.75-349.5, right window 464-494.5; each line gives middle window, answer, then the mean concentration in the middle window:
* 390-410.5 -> 0.18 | 1.77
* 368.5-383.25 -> -0.03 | 2.03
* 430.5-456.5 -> -0.04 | 2.33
